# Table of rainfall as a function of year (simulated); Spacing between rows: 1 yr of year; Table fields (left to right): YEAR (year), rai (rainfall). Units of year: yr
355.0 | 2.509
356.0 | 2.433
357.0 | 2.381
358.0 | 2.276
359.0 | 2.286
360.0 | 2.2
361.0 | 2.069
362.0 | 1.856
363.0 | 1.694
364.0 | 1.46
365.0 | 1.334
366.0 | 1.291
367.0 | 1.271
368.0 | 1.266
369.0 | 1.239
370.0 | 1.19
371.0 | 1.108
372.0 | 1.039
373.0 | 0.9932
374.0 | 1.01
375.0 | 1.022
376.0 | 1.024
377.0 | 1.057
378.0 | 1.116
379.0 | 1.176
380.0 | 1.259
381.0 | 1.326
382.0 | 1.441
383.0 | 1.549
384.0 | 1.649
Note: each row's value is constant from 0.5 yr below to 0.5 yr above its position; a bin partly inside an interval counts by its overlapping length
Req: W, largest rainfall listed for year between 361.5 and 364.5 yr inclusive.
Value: 1.856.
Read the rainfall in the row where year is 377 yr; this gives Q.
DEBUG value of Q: 1.057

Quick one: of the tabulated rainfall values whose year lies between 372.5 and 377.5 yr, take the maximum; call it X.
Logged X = 1.057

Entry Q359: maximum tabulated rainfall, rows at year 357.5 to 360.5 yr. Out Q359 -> 2.286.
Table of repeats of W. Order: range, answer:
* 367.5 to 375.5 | 1.266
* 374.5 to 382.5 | 1.441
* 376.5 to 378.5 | 1.116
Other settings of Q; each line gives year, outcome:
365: 1.334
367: 1.271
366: 1.291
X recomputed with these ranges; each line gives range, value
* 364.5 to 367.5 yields 1.334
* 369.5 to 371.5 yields 1.19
